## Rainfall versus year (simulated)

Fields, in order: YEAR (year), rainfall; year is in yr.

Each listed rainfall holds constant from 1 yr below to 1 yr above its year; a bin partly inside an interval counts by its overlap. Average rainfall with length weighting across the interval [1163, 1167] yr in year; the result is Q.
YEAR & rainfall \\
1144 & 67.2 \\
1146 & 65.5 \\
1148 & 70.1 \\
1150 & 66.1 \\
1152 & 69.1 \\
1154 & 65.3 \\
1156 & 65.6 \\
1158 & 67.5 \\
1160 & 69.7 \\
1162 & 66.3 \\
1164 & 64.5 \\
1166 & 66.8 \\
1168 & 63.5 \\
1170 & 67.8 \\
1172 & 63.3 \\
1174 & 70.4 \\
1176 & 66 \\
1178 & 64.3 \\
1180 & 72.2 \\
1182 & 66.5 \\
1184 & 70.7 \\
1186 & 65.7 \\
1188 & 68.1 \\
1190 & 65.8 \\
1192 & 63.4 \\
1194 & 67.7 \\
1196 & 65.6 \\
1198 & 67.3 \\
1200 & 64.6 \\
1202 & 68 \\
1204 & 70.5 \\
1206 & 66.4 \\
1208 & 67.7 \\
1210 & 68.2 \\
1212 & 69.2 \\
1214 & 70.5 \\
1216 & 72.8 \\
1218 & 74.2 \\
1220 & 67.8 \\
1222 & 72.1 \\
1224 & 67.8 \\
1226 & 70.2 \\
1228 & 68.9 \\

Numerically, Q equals 65.7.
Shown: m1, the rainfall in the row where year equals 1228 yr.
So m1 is 68.9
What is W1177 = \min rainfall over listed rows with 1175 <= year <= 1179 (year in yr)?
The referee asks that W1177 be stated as 64.3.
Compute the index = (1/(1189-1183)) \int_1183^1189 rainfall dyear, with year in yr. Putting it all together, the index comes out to 68.2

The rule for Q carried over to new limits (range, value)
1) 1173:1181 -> 68.2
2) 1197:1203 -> 66.6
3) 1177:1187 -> 67.9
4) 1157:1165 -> 67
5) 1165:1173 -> 65.4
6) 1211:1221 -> 70.9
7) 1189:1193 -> 64.6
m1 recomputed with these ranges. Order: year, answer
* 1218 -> 74.2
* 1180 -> 72.2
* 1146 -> 65.5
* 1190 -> 65.8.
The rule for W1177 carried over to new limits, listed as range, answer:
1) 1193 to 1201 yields 64.6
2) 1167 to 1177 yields 63.3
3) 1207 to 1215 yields 67.7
